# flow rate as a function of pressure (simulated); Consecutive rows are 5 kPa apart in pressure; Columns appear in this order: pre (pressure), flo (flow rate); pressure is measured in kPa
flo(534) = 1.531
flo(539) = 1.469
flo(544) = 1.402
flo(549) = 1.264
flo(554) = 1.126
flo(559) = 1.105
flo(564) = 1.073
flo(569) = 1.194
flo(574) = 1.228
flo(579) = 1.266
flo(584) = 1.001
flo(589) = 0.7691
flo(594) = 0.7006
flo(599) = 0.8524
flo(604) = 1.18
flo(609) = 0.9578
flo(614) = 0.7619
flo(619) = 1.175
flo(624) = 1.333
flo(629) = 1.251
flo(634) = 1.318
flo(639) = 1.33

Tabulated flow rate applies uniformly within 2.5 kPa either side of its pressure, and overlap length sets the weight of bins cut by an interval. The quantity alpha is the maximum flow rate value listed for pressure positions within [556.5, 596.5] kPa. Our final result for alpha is 1.266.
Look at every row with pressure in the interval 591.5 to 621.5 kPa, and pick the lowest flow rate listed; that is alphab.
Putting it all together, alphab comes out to 0.7006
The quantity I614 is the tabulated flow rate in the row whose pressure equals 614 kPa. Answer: 0.7619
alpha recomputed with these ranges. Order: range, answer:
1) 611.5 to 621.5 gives 1.175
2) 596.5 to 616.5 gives 1.18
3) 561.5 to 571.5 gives 1.194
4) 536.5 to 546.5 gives 1.469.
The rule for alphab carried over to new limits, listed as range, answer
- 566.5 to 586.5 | 1.001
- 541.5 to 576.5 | 1.073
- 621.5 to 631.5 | 1.251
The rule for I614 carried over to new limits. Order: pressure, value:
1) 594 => 0.7006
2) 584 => 1.001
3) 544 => 1.402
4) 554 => 1.126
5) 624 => 1.333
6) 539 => 1.469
